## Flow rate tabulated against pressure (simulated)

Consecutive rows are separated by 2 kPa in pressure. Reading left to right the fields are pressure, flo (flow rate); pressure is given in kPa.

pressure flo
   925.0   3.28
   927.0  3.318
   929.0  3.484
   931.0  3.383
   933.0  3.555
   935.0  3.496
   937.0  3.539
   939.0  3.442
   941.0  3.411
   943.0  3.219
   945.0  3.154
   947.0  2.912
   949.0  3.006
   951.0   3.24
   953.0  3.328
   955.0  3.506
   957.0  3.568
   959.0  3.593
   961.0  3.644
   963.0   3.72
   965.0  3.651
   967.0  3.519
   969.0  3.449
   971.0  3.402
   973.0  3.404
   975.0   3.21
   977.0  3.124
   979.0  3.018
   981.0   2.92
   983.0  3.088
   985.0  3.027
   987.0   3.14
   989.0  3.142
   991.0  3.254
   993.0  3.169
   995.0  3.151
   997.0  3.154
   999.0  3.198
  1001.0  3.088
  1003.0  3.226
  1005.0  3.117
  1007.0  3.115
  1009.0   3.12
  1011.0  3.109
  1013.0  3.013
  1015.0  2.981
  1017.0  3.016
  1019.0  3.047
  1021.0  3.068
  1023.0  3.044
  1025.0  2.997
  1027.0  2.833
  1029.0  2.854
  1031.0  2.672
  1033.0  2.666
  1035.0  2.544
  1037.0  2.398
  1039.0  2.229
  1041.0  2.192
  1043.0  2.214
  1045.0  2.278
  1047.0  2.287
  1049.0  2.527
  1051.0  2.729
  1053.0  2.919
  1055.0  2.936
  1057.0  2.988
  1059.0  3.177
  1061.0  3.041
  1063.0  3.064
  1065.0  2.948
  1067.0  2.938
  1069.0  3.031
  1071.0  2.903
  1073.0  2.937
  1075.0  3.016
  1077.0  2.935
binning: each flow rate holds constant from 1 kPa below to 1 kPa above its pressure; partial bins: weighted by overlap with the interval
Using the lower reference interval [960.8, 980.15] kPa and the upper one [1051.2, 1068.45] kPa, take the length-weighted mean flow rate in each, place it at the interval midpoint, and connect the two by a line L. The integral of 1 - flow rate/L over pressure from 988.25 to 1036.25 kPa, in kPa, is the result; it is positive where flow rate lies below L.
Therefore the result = 2.8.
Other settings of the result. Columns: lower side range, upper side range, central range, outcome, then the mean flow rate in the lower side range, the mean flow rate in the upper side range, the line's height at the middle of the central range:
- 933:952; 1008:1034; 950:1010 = -2.83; 3.28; 2.96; 3.13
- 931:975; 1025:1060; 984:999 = -0.39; 3.41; 2.63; 3.07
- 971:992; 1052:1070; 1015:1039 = 1.99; 3.15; 3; 3.06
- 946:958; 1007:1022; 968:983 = -0.12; 3.26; 3.05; 3.18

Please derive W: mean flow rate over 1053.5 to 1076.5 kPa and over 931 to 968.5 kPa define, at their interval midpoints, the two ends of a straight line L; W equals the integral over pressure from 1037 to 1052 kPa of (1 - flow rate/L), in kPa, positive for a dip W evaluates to 3.5 kPa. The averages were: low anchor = 3.42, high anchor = 3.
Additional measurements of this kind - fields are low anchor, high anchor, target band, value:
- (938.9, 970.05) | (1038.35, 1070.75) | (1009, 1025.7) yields -0.4 kPa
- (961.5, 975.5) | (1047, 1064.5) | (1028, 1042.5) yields 2.6 kPa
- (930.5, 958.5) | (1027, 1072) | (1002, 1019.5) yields -0.8 kPa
